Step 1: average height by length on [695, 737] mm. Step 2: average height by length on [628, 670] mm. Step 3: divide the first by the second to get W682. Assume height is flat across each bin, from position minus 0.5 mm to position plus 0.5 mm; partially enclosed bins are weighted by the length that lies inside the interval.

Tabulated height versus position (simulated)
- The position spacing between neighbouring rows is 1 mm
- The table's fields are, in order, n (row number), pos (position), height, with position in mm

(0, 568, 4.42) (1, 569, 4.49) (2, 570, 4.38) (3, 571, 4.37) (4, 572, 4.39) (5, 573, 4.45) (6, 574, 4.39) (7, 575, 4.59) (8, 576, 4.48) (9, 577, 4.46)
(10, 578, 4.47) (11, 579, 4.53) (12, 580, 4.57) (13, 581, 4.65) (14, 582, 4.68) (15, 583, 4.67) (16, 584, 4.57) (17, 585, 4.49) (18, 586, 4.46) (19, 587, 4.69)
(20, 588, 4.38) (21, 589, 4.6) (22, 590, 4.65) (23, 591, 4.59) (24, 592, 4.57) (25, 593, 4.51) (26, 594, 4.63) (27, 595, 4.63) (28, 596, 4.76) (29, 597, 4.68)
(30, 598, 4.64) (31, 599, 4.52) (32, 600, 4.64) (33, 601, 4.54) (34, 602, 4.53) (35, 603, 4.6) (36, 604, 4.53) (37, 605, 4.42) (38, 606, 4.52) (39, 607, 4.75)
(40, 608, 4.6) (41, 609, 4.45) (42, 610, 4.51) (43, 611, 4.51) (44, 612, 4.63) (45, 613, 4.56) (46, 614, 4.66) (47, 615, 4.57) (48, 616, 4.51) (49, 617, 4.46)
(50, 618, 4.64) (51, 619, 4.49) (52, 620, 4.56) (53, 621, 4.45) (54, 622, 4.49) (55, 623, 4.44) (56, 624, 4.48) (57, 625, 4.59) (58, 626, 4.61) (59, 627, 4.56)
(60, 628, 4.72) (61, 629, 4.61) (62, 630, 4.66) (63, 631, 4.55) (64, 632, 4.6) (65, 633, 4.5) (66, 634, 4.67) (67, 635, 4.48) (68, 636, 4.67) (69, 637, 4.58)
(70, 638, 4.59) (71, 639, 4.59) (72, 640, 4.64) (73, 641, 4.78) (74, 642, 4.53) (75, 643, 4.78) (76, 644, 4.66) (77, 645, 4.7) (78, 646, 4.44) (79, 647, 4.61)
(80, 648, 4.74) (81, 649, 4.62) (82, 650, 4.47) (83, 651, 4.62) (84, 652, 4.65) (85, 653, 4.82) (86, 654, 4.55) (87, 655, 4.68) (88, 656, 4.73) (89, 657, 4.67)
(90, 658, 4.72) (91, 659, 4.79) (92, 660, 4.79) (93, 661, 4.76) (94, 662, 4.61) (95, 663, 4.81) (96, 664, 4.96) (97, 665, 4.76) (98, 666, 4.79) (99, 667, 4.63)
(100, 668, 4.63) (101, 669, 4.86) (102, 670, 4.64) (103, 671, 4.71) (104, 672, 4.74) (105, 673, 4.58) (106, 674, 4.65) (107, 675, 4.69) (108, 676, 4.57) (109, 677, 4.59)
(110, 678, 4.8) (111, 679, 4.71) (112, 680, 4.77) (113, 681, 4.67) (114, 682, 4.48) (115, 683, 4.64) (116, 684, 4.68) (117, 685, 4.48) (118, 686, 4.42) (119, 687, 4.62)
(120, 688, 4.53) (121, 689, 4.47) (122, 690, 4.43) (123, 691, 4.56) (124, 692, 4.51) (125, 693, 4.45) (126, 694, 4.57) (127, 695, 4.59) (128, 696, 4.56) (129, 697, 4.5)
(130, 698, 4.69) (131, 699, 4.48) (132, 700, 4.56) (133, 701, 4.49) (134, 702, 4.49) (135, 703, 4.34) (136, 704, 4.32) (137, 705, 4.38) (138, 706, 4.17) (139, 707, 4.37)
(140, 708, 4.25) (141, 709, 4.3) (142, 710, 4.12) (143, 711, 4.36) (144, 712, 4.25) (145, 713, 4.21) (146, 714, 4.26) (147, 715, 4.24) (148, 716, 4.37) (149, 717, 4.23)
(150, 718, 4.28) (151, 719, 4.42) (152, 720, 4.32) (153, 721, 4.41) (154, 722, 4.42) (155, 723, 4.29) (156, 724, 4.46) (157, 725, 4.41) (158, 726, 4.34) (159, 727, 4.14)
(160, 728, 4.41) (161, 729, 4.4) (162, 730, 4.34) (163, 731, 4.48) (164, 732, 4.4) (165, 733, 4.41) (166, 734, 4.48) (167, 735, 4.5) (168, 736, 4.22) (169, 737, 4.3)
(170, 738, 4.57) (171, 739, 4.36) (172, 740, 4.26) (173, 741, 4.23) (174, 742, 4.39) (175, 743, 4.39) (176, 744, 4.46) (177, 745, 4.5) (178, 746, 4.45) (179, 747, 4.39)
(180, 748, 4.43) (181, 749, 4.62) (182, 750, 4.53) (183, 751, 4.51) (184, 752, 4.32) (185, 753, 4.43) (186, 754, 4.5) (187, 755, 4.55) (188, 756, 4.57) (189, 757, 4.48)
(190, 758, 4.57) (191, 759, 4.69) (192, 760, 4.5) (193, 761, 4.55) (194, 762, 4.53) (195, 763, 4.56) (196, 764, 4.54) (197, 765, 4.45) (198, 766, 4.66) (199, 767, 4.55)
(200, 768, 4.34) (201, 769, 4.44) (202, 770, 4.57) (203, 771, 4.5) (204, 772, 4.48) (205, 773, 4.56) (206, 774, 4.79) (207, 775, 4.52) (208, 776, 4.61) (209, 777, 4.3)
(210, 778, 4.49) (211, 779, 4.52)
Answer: 0.94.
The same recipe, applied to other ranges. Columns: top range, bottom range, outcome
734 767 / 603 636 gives 0.98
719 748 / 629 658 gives 0.95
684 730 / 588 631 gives 0.96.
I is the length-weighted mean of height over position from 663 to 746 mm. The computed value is 4.47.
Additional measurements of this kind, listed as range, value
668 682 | 4.68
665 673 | 4.71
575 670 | 4.61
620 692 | 4.63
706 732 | 4.32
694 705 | 4.5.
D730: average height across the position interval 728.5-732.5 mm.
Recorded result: 4.41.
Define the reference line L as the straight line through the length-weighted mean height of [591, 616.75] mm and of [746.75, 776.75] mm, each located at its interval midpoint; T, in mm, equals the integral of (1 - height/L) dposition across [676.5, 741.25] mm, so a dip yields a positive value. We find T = 1.6 mm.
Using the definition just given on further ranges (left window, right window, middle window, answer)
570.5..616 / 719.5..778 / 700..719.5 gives 0.72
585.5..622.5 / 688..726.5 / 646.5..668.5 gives -1.10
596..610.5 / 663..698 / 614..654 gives 0.02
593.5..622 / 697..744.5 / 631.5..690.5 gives -2.35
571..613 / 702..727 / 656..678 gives -1.53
